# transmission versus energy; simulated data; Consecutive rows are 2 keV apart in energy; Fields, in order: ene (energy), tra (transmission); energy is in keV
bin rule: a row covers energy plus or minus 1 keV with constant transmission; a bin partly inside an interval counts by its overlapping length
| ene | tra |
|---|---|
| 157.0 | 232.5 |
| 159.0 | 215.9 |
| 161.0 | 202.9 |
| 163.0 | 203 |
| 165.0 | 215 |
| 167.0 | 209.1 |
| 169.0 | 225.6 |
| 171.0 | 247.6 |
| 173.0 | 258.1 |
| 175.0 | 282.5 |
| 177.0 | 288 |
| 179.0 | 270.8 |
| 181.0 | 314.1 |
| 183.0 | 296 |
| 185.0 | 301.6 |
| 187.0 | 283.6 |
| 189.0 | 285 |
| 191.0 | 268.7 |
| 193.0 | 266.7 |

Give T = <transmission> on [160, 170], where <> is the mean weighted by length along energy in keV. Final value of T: 211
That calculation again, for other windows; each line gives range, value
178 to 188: 293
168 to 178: 260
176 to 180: 279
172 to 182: 283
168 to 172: 237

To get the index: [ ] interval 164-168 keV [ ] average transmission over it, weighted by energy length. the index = 212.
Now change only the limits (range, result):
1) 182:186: 299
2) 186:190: 284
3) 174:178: 285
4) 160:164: 203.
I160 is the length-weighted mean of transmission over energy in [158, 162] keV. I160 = 209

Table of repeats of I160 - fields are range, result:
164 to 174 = 231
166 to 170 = 217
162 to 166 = 209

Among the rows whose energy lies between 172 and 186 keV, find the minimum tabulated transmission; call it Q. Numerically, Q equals 258.1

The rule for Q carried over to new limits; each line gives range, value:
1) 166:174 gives 209.1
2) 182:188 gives 283.6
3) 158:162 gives 202.9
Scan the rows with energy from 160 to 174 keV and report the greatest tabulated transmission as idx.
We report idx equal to 258.1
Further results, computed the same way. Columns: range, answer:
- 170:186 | 314.1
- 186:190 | 285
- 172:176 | 282.5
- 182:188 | 301.6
